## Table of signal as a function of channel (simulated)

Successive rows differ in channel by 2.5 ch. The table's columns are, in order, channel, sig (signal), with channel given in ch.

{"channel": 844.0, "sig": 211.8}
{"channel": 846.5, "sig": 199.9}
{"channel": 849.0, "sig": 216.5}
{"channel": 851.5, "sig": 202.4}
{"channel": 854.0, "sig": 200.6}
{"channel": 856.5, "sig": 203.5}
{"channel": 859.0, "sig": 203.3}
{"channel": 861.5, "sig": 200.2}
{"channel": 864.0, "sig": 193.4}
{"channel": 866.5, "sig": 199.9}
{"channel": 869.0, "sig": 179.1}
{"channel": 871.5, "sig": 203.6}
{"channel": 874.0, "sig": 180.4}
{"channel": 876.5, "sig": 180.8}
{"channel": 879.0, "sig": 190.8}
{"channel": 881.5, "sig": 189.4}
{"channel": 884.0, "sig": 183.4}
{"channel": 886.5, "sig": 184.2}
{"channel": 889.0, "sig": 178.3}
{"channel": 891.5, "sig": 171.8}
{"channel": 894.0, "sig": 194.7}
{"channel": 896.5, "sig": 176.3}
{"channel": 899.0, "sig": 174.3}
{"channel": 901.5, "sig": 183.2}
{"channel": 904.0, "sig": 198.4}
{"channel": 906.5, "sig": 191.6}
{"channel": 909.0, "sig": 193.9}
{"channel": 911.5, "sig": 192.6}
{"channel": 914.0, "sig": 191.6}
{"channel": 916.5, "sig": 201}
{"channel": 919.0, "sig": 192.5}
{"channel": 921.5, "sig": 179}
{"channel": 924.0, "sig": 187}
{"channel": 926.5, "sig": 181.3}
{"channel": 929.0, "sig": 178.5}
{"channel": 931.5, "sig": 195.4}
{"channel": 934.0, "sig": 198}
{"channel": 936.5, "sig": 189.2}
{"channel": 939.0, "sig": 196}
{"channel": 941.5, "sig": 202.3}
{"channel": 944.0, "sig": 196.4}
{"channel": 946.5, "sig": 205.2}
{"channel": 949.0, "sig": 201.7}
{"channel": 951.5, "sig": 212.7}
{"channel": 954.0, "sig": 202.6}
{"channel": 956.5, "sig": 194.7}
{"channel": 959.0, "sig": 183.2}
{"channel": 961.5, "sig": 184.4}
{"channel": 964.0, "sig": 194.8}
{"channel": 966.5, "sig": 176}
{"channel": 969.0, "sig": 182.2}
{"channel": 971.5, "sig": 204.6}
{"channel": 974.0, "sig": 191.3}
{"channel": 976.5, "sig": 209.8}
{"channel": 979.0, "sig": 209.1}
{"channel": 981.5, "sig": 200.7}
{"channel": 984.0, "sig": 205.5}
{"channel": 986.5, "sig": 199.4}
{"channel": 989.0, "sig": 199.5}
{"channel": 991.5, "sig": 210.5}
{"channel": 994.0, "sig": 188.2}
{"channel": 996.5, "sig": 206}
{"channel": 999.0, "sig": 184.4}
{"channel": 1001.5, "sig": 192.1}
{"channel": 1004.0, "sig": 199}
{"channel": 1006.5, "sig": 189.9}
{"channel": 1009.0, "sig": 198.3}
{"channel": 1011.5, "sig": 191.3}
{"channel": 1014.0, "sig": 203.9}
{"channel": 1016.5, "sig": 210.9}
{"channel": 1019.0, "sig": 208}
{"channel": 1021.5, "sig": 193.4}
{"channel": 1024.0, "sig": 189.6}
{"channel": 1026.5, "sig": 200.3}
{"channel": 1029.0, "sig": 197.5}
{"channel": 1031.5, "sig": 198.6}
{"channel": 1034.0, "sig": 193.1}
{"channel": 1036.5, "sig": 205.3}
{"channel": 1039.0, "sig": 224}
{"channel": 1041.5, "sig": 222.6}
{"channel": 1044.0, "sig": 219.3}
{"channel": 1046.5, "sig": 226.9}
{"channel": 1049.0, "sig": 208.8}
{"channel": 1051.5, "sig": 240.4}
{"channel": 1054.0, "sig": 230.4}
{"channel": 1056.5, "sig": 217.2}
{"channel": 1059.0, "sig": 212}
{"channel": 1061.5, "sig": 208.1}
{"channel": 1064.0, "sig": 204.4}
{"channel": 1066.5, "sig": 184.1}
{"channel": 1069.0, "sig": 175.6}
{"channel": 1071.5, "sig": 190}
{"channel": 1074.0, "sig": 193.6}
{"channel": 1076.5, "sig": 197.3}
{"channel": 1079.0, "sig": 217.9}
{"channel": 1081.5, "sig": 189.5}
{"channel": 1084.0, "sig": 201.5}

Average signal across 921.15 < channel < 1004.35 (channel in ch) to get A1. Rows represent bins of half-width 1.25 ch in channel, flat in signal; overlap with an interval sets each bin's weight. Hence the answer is 195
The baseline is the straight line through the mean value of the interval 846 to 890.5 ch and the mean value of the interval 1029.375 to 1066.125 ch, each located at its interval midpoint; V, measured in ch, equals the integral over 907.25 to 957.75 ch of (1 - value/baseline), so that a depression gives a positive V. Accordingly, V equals 1.6 ch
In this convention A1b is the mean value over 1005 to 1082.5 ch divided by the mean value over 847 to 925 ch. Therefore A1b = 1.07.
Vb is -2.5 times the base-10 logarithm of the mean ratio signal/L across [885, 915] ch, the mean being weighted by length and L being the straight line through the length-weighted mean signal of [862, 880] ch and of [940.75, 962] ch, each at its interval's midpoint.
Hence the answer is 0.04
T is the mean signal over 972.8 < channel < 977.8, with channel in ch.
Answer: 201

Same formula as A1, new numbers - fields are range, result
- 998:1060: 206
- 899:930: 189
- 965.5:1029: 198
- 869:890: 186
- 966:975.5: 190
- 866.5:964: 190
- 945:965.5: 197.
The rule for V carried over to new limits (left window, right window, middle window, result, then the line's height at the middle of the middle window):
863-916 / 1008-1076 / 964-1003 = 0.3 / 198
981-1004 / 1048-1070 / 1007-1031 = 0.5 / 203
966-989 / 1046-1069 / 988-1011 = 0.7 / 202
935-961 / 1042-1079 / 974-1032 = 1.1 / 203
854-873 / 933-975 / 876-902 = 1.9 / 197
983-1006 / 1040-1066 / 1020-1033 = 0.8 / 209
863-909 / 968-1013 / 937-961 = -0.6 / 193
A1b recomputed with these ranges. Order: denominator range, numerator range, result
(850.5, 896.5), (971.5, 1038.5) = 1.05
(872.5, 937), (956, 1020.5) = 1.05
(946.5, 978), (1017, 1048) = 1.06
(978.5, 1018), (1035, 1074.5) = 1.06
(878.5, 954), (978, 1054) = 1.07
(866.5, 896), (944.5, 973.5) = 1.05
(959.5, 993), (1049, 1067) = 1.09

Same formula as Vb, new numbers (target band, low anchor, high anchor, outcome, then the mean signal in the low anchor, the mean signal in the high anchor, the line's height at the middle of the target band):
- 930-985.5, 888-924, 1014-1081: -0.016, 187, 206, 194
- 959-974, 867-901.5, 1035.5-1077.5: 0.045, 184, 210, 196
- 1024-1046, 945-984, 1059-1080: -0.055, 197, 197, 197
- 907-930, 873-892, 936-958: 0.021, 183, 200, 193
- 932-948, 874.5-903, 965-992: -0.034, 183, 199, 192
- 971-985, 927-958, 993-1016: -0.039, 197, 195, 196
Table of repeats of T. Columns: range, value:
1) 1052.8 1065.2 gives 214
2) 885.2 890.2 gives 181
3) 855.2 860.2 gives 203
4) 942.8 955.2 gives 204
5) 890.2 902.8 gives 180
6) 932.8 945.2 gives 196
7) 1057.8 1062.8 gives 210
